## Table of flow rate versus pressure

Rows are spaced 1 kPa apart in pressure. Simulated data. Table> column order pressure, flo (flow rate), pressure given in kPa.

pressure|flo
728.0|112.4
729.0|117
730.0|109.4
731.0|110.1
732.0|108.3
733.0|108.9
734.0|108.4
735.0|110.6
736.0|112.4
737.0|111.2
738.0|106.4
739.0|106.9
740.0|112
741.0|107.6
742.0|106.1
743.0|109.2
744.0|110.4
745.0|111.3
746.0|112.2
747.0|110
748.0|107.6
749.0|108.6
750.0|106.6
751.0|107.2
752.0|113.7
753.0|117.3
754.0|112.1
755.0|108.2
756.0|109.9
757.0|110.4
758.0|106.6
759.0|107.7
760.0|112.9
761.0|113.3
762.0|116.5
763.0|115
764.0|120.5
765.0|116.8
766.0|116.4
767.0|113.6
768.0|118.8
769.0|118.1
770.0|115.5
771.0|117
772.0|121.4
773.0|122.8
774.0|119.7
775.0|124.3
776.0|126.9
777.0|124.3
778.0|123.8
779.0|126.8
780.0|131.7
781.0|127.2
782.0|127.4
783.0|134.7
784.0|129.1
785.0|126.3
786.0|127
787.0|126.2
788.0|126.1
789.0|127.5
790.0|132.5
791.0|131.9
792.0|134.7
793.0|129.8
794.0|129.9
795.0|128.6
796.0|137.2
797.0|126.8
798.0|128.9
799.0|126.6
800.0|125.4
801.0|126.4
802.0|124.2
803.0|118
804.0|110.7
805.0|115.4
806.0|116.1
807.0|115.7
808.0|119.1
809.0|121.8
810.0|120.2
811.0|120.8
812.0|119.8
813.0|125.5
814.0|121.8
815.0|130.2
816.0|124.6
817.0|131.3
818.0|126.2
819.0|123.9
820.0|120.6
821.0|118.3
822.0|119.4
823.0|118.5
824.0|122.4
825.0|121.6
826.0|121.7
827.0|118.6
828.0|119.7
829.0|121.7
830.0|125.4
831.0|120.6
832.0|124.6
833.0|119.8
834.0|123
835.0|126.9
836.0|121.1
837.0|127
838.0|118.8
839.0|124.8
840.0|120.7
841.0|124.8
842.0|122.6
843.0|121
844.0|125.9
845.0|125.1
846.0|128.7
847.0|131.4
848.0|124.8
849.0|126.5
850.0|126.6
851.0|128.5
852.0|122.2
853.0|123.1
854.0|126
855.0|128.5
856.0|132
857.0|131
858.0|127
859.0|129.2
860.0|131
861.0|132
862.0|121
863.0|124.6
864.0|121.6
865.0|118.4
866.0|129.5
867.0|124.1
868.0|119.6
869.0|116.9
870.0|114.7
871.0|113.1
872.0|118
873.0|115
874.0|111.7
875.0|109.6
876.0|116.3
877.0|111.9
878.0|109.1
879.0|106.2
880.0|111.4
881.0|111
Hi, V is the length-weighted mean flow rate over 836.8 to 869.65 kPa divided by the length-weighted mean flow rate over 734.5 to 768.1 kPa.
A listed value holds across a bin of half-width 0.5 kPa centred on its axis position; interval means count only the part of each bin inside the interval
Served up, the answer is 1.13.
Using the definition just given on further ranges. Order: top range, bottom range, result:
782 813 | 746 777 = 1.09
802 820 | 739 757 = 1.10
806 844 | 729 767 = 1.10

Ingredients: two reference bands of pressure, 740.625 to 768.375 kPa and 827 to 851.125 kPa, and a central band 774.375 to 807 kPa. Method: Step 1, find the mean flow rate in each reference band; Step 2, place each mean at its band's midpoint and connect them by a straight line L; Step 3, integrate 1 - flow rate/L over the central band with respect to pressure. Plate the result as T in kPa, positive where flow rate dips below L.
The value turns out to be -2.7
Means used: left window 112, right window 124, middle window 126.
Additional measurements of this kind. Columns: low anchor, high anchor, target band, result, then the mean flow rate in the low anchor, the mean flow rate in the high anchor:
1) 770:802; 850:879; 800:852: 0.7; 127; 121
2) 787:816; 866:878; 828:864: -1.9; 125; 116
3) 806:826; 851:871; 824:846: 0.1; 122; 125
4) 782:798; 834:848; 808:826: 0.6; 130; 124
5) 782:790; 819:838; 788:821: 0.2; 128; 122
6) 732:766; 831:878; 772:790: -1.9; 111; 123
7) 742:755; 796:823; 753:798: -2.5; 110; 122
